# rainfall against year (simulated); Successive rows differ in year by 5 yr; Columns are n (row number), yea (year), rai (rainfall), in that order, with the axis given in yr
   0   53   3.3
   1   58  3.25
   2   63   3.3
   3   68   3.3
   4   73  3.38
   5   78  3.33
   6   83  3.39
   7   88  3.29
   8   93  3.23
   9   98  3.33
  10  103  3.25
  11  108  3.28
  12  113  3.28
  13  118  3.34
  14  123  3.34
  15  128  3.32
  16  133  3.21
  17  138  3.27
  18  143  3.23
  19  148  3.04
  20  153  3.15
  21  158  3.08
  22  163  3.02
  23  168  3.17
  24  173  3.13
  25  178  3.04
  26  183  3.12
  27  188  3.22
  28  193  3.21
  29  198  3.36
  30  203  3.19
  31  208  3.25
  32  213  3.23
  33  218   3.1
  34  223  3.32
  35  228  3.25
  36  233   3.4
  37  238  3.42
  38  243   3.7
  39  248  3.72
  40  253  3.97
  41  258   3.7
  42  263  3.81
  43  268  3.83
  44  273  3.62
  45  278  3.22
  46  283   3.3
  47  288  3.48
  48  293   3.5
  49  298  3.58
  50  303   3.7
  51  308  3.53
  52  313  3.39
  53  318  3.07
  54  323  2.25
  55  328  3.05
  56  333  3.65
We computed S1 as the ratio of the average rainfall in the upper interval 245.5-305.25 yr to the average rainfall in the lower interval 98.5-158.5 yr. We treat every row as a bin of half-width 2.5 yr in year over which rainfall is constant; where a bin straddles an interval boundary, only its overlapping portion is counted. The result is 1.1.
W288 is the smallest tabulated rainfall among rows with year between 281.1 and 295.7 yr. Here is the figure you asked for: 3.3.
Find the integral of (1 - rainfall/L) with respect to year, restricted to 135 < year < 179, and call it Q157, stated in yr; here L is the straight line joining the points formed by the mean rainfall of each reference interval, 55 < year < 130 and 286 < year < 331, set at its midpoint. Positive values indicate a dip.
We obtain 2.3 yr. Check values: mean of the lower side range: 3.31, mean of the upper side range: 3.29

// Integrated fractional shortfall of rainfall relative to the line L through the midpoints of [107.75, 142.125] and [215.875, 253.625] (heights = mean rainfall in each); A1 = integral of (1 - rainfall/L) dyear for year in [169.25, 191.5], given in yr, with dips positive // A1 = 1.61 yr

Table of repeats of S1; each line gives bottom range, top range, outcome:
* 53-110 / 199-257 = 1.04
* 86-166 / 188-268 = 1.07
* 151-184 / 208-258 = 1.12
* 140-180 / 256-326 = 1.10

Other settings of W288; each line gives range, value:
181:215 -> 3.12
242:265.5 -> 3.7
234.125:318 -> 3.07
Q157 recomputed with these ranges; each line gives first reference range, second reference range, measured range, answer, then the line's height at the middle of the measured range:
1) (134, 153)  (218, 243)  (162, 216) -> 1.5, 3.27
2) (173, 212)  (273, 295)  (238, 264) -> -3.3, 3.33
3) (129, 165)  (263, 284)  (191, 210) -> 0.4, 3.32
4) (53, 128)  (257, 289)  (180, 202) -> 1.5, 3.45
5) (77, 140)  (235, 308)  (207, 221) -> 1.2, 3.5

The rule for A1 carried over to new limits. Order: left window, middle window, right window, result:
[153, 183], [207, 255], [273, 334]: -3.56 yr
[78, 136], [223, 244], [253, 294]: 0.64 yr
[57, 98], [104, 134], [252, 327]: 0.37 yr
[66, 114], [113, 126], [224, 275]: 0.15 yr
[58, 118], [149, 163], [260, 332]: 1.02 yr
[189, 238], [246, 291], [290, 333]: -4.81 yr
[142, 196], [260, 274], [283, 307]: -1.30 yr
